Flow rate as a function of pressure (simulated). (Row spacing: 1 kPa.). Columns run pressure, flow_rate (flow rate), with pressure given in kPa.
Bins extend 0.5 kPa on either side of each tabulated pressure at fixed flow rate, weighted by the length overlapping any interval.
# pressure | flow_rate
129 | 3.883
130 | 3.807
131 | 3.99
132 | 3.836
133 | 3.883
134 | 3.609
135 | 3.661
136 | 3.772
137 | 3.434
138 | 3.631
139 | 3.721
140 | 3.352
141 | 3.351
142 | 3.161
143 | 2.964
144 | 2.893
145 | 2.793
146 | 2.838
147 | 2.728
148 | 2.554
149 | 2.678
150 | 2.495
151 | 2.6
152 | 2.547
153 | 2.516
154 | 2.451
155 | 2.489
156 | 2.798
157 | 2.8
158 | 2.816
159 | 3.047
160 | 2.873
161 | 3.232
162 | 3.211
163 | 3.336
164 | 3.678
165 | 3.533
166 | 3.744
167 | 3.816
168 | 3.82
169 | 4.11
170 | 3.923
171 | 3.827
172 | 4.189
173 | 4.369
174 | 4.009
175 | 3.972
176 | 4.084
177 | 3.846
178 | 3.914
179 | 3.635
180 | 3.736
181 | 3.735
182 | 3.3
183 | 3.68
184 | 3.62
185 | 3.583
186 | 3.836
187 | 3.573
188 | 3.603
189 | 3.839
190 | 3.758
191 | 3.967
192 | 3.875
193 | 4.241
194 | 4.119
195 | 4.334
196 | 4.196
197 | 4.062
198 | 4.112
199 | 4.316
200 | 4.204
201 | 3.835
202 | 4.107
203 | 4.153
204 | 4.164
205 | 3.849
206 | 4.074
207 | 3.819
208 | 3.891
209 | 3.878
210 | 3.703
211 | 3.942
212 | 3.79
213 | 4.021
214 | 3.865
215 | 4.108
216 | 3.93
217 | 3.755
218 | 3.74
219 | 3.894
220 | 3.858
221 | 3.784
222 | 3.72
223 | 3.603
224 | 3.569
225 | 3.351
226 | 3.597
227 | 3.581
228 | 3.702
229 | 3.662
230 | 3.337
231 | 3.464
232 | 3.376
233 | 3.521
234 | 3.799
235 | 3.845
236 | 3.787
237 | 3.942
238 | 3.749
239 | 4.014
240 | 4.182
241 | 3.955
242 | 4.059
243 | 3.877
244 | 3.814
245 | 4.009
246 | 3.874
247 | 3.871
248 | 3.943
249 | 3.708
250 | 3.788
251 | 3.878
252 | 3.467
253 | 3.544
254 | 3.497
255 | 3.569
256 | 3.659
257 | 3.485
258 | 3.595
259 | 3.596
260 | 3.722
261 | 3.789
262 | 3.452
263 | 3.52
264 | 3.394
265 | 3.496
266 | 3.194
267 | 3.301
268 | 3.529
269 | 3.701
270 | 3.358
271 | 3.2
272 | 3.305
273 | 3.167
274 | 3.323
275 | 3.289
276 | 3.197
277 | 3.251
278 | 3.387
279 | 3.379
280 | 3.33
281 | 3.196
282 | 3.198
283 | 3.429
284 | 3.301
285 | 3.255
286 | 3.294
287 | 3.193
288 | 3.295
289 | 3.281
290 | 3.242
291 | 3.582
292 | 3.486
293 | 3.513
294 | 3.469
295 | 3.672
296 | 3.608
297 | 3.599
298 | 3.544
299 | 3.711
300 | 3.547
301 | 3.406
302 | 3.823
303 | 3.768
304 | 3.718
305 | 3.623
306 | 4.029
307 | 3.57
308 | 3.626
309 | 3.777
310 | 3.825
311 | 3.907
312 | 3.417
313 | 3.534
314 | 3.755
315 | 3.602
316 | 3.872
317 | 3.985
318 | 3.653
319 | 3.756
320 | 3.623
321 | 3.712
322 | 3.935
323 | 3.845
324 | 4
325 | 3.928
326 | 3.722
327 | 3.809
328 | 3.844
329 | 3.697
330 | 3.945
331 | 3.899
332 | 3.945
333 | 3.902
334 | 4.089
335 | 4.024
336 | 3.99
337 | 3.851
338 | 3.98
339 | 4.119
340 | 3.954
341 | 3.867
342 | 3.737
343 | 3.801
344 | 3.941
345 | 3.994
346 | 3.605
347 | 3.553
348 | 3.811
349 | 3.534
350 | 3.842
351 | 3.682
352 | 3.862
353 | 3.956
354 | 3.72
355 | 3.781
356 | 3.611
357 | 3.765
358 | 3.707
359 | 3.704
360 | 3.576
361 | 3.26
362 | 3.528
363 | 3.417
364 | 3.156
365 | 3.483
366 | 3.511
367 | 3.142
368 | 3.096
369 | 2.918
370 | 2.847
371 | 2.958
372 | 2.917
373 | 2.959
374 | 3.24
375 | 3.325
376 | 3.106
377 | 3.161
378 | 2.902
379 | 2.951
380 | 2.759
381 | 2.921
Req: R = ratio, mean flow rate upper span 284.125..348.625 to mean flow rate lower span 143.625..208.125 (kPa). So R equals 1.04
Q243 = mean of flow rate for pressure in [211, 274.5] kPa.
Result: 3.67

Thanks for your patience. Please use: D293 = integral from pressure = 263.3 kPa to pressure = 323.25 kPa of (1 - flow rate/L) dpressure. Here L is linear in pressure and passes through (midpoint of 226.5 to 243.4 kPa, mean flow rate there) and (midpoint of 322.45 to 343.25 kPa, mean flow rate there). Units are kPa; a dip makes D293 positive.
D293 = 5.14 kPa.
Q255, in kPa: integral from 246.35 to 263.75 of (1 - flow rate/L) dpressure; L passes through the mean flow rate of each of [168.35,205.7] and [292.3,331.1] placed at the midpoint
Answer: 0.8 kPa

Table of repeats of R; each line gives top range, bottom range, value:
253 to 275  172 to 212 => 0.88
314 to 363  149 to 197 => 1.07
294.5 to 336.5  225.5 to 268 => 1.02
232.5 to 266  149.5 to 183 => 1.09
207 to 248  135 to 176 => 1.16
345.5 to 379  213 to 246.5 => 0.90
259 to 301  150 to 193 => 0.97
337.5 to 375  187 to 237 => 0.92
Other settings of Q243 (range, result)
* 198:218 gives 3.97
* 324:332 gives 3.85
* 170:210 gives 3.93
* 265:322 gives 3.51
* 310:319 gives 3.72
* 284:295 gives 3.37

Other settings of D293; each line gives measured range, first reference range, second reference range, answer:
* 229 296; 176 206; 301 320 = 4.5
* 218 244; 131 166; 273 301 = -3.6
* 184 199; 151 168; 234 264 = -2.8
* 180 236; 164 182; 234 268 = -0.3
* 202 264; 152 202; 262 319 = -3.2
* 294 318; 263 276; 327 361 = -0.7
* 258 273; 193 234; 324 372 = 1.3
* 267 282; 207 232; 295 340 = 1.7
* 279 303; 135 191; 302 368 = 1.4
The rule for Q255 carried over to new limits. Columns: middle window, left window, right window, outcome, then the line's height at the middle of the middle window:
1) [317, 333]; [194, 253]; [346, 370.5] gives -1.00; 3.6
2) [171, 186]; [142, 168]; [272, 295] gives -4.01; 3.03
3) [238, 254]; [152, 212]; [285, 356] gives -0.58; 3.72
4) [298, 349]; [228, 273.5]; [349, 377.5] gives -4.50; 3.49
